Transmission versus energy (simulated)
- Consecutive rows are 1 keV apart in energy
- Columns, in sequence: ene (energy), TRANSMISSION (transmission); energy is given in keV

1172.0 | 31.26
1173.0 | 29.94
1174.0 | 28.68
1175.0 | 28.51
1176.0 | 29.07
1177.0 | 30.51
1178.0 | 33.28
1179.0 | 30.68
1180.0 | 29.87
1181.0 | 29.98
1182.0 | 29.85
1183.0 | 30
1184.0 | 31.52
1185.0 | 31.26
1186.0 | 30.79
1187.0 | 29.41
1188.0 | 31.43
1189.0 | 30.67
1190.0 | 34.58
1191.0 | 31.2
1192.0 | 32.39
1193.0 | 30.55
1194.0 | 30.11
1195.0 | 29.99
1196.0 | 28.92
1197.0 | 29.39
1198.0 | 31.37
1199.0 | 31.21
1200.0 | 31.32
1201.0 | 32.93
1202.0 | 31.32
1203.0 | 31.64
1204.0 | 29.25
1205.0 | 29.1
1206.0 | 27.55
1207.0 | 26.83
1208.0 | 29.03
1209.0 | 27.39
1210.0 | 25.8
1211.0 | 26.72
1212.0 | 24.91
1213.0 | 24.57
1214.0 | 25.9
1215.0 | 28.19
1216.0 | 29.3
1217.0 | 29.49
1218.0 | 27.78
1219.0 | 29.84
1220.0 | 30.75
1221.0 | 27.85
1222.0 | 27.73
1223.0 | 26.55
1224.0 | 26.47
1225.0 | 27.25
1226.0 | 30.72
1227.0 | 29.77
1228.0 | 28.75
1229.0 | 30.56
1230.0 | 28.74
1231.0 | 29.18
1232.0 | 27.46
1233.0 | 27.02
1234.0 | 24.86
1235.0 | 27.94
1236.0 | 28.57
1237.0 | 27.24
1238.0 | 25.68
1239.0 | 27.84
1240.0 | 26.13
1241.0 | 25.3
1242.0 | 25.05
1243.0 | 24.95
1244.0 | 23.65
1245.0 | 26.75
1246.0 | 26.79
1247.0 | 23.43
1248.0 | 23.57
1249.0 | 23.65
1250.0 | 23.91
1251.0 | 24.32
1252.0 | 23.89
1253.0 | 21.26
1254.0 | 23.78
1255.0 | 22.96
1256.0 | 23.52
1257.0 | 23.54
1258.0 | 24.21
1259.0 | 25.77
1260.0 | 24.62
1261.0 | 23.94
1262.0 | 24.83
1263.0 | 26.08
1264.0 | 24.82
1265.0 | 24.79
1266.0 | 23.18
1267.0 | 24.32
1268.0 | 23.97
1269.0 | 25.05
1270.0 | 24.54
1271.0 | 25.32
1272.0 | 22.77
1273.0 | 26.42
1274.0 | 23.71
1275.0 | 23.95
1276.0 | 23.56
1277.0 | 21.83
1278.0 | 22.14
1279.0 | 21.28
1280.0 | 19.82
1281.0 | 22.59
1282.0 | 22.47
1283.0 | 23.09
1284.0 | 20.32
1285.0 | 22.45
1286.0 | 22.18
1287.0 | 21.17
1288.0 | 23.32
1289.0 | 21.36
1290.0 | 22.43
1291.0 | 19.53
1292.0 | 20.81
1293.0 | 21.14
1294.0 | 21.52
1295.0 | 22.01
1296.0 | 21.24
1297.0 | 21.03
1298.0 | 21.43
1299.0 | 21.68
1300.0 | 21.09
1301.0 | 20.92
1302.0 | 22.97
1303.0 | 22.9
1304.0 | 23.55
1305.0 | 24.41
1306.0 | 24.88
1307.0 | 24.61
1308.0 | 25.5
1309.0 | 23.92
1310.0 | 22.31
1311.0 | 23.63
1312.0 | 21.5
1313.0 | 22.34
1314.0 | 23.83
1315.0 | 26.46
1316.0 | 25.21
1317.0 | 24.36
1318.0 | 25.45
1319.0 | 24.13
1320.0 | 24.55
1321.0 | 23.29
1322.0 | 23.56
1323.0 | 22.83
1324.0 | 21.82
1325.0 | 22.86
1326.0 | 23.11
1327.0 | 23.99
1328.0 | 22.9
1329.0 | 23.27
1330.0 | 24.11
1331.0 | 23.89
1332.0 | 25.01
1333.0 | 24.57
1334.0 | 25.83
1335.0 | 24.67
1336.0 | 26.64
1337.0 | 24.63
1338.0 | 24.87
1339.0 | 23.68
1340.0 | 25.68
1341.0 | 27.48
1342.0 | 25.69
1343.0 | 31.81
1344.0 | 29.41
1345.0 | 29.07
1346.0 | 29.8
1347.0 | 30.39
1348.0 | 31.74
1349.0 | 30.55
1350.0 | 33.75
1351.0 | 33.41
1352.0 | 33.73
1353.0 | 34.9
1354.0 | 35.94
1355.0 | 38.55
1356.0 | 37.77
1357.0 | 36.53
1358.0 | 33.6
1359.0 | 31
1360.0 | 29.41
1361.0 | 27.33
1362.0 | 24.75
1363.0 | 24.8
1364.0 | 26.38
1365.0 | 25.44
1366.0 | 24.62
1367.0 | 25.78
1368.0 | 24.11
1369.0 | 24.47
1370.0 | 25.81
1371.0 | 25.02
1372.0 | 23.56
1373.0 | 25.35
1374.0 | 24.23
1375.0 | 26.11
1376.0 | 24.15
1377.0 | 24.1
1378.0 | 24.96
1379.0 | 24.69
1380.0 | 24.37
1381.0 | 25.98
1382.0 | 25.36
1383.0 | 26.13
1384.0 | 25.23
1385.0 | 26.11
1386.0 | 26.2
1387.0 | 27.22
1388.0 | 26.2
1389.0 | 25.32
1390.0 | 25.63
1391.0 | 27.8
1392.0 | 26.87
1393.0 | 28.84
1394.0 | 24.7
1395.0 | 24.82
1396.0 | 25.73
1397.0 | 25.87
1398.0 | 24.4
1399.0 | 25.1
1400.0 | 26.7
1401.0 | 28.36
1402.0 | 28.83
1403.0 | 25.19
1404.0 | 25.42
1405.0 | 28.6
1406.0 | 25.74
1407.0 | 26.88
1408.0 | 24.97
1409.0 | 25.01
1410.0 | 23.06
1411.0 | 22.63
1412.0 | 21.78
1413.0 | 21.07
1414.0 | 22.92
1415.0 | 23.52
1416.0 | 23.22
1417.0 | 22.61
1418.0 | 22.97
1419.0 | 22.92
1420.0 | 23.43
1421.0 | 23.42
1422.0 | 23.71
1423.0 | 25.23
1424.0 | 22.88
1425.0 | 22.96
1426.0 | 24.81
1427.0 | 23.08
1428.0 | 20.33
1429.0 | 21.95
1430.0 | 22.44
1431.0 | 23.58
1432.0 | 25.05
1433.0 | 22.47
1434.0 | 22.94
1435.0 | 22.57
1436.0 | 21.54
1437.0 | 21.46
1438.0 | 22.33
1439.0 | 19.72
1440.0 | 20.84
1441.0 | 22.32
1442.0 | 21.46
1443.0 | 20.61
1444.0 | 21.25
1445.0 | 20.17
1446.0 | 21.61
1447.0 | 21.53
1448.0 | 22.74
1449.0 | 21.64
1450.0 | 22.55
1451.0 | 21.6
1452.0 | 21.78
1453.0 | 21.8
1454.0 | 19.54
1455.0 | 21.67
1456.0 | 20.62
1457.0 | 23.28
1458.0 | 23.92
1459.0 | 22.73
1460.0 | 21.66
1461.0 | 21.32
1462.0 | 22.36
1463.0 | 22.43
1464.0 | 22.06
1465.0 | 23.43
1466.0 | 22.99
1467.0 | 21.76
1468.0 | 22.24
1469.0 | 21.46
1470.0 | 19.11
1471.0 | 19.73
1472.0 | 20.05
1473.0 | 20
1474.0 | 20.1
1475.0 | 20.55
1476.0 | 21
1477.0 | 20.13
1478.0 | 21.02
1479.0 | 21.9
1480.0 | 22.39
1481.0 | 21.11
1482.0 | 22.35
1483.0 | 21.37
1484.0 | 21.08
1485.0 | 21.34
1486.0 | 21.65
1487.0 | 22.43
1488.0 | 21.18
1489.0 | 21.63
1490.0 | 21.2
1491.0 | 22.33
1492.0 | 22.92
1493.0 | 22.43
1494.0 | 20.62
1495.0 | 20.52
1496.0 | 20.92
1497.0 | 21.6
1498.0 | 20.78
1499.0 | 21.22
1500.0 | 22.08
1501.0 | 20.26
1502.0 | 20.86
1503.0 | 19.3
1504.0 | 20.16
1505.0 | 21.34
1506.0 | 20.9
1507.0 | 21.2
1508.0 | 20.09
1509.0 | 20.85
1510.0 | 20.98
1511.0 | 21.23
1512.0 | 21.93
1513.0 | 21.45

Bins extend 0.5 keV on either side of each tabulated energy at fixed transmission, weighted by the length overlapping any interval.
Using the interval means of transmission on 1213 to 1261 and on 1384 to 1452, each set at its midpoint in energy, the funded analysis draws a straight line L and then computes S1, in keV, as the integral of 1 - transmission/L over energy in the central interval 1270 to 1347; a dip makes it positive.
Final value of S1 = 5.1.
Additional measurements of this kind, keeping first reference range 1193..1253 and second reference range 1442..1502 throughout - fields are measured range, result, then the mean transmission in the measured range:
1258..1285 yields 2.9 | 23.6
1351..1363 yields -4.1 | 32.7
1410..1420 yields 0.1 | 22.7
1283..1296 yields 2.2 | 21.6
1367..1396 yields -2.2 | 25.5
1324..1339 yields 0.4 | 24.2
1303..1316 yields 0.8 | 23.9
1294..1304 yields 1.5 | 21.8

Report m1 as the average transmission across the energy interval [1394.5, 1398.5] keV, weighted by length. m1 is 25.2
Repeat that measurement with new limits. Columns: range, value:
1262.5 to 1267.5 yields 24.6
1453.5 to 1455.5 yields 20.6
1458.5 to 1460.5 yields 22.2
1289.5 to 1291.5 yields 21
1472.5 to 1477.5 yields 20.4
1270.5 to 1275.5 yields 24.4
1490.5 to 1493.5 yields 22.6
